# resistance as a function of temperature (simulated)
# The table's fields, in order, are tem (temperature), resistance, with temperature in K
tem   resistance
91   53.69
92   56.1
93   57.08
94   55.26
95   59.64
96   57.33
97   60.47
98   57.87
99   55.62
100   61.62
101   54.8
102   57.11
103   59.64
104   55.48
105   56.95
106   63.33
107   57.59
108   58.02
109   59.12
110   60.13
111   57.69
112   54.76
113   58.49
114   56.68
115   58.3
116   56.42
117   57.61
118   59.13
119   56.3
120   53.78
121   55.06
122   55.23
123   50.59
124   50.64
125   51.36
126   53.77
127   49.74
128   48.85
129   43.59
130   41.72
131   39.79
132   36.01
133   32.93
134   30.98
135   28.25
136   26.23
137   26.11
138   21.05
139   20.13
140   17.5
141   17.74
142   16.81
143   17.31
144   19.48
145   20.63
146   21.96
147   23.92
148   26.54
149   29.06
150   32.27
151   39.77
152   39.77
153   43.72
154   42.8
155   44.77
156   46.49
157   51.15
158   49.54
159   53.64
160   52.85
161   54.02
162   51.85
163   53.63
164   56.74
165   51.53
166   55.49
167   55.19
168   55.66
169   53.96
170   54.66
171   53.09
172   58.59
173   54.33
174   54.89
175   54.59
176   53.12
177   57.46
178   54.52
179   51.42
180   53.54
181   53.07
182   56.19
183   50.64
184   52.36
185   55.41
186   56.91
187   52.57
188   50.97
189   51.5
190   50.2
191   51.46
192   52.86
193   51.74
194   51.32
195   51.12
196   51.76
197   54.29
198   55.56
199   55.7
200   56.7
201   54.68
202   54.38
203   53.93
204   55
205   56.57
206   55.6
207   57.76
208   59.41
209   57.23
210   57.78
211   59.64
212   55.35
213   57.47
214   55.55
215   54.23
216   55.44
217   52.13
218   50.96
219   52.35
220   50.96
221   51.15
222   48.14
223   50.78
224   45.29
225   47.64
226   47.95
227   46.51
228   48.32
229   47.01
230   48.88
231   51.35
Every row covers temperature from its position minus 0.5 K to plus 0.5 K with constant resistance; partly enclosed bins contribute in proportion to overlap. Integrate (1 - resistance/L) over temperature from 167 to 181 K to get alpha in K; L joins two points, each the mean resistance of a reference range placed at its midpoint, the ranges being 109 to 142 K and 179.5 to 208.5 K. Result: -0.9 K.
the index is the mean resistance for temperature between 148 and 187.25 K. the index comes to 50.7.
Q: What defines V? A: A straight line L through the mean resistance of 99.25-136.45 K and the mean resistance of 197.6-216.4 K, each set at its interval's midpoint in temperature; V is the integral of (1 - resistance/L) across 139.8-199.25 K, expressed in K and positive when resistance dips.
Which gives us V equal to 8.3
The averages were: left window 51.6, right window 56.2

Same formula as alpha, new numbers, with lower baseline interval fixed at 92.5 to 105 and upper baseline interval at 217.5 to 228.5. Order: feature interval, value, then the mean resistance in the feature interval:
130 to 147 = 9.26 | 25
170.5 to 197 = -0.77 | 53.3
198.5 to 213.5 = -1.86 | 56.5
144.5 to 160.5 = 4.51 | 38.7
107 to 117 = -0.18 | 57.7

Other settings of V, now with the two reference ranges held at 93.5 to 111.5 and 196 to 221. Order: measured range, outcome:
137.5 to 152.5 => 8.6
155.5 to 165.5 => 0.8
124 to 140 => 5.8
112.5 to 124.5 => 0.4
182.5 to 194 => 0.7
